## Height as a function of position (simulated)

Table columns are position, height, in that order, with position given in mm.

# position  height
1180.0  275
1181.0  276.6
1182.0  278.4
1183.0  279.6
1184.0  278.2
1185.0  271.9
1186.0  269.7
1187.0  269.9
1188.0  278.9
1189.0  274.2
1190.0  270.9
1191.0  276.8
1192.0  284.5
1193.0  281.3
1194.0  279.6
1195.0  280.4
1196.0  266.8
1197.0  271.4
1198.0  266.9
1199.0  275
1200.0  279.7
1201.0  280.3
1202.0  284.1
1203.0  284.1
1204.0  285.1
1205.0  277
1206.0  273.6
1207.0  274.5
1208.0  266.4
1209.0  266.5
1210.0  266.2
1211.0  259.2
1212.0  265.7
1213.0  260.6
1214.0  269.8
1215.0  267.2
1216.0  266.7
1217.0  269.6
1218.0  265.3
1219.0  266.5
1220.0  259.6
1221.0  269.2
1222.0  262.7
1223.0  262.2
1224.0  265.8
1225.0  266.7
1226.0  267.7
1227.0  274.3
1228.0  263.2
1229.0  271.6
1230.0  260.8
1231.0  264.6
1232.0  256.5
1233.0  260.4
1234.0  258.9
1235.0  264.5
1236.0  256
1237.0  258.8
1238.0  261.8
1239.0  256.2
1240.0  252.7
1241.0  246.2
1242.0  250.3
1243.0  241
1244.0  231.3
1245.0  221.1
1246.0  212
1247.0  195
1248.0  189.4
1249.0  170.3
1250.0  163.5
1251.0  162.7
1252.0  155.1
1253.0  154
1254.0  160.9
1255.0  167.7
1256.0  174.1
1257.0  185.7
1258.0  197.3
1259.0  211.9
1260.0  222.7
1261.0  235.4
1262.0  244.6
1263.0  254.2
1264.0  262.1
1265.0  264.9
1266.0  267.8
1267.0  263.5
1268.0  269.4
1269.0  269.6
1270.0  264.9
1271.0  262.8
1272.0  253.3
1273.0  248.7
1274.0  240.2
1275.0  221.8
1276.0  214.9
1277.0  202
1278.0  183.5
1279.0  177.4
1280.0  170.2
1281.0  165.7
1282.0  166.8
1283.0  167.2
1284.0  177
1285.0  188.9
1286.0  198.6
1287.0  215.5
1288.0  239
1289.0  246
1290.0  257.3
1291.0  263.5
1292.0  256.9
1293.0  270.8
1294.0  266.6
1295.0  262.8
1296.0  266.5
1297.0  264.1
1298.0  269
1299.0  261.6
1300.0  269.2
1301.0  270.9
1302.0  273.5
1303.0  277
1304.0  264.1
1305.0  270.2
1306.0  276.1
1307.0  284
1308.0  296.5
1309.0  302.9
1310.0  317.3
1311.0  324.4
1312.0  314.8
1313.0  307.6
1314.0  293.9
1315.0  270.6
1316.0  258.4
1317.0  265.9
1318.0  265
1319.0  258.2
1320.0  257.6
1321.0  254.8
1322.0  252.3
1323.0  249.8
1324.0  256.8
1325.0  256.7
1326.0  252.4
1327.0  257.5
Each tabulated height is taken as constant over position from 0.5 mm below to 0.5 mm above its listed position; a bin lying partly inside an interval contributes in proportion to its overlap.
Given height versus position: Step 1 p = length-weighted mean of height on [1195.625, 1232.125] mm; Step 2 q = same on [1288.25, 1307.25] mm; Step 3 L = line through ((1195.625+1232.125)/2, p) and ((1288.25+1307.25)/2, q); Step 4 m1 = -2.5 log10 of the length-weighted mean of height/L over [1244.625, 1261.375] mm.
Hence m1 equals 0.39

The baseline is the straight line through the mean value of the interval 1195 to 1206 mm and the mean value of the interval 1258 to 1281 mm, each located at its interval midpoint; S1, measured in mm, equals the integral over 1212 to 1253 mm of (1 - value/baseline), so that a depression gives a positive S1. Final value 2.1 mm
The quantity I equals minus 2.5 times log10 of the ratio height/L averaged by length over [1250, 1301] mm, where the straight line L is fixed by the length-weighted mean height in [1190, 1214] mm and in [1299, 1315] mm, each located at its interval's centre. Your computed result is 0.255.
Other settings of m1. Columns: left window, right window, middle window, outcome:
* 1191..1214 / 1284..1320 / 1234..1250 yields 0.168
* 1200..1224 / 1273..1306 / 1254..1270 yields 0.066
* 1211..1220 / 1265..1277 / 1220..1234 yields -0.008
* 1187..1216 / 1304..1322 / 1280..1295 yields 0.264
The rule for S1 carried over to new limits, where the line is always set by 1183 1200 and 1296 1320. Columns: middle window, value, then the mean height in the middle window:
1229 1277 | 8.24 mm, 230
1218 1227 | 0.35 mm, 266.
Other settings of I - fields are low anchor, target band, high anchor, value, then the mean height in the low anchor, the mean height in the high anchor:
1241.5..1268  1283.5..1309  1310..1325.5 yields -0.01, 211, 274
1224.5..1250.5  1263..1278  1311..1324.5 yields 0.03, 243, 272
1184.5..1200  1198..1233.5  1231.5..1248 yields -0.04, 275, 243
